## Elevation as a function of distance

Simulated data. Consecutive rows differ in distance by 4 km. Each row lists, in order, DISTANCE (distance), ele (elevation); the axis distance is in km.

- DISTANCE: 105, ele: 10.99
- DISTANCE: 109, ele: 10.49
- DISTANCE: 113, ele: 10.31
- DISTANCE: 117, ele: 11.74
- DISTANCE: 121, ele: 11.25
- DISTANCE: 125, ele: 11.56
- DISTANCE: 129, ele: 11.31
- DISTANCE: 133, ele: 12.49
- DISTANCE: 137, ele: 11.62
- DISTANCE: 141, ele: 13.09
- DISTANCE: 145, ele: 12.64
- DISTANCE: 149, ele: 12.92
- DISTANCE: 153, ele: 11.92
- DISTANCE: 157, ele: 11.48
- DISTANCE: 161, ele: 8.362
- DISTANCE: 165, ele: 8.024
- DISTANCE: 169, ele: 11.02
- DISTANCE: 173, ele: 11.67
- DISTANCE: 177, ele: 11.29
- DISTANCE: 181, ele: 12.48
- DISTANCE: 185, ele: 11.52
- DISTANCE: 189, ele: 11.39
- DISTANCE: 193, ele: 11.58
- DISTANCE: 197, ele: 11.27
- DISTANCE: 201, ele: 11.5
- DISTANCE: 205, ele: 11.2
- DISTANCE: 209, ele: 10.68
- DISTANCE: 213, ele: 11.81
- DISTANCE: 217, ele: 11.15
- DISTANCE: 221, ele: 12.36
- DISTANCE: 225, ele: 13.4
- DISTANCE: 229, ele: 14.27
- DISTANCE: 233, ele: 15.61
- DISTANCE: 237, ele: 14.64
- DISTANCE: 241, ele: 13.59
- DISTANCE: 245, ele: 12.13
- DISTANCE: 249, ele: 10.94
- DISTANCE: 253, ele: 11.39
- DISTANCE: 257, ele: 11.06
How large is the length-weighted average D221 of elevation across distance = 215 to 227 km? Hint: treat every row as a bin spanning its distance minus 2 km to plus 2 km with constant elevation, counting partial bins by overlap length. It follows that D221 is 12.3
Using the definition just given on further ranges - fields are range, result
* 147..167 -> 10.5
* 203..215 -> 11.2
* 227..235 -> 14.9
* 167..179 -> 11.3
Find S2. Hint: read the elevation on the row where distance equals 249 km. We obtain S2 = 10.94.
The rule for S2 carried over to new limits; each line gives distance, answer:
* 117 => 11.74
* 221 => 12.36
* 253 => 11.39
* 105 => 10.99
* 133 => 12.49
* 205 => 11.2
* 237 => 14.64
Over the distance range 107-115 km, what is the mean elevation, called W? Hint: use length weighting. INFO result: 10.4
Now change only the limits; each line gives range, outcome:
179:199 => 11.6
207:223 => 11.5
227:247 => 14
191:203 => 11.5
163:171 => 9.52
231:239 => 15.1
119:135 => 11.7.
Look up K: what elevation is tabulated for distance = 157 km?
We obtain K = 11.48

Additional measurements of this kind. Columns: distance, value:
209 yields 10.68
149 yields 12.92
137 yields 11.62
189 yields 11.39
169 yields 11.02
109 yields 10.49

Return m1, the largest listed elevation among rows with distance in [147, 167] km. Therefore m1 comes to 12.92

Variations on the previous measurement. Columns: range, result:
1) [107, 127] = 11.74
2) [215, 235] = 15.61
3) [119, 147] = 13.09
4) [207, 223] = 12.36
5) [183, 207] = 11.58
